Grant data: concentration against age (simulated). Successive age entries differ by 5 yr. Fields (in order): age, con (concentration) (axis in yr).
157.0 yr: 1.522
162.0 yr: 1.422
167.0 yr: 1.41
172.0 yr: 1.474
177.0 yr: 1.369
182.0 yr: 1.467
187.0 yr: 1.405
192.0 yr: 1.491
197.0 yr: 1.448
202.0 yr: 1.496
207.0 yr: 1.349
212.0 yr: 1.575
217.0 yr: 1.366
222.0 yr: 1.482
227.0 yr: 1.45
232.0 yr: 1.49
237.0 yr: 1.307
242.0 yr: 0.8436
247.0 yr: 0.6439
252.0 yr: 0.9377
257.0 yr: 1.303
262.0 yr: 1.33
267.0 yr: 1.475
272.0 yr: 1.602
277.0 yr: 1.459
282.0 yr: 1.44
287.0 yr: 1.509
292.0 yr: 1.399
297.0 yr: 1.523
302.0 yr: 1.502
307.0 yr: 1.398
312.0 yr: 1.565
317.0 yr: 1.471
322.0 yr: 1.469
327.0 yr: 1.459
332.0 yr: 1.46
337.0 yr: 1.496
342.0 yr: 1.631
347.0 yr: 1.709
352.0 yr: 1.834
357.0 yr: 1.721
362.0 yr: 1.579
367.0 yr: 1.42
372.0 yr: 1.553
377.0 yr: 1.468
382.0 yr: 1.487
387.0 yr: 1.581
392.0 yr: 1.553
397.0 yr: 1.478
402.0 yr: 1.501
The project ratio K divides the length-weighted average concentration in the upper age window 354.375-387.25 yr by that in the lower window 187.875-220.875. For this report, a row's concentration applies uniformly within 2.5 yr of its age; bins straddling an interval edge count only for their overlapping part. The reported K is 1.1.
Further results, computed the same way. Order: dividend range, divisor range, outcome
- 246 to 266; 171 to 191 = 0.78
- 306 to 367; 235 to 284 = 1.27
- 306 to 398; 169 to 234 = 1.07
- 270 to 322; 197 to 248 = 1.12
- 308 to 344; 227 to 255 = 1.38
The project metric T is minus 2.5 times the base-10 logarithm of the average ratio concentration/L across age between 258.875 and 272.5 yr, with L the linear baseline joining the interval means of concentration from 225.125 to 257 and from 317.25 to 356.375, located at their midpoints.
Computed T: -0.16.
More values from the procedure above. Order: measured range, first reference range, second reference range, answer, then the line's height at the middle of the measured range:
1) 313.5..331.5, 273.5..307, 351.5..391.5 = 0.03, 1.51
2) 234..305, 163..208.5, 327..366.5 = 0.17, 1.53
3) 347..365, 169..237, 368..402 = -0.14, 1.5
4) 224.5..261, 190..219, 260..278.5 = 0.26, 1.46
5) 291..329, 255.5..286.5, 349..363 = 0.07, 1.57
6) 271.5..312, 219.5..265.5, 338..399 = -0.10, 1.35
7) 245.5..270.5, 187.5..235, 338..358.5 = 0.30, 1.54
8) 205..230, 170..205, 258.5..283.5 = 0.00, 1.45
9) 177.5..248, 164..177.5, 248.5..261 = -0.07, 1.27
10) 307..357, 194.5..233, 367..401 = -0.05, 1.49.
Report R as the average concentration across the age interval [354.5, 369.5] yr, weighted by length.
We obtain 1.57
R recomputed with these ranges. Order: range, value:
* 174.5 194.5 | 1.43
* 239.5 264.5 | 1.01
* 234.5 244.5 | 1.08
